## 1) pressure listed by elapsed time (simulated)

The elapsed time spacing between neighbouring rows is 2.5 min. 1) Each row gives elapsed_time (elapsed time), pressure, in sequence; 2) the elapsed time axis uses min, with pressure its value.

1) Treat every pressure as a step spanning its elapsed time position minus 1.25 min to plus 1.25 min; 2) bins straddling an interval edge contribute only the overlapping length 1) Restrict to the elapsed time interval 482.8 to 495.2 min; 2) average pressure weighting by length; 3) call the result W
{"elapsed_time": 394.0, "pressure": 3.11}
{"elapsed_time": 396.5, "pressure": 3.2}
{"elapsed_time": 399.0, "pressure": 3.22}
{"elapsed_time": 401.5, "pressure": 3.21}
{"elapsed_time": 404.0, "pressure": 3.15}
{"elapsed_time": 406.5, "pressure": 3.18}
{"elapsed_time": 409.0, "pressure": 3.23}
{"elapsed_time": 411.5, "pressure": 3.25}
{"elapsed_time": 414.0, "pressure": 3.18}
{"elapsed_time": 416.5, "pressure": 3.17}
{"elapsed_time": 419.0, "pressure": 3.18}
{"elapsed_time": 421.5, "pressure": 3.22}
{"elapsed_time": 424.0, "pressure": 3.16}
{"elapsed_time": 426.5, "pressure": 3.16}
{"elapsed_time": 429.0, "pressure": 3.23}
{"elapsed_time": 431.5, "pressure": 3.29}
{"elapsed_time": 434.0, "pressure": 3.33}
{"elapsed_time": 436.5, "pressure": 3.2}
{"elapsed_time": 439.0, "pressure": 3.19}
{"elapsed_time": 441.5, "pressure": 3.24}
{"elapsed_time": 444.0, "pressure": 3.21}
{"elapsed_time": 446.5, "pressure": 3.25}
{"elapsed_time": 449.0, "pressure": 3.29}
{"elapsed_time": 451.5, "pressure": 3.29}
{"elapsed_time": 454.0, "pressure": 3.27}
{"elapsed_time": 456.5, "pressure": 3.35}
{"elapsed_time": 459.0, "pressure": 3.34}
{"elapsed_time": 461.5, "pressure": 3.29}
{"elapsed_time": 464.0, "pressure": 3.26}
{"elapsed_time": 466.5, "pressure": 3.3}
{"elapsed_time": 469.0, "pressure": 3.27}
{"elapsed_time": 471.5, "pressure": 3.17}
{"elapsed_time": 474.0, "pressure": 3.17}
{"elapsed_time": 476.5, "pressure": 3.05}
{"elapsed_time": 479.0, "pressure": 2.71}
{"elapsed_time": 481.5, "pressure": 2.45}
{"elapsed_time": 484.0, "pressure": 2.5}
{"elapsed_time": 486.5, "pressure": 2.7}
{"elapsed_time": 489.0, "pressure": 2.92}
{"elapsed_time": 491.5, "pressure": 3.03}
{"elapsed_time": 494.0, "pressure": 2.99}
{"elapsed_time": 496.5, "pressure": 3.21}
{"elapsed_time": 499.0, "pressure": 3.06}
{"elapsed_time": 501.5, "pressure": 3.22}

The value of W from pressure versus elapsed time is 2.83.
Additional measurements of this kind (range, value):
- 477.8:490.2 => 2.65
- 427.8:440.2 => 3.25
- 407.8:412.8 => 3.24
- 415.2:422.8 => 3.19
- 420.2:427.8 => 3.18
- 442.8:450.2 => 3.25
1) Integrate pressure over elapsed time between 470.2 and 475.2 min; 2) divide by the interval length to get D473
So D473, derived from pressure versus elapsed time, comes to 3.17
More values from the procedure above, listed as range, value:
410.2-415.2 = 3.22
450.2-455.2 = 3.28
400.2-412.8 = 3.2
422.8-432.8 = 3.21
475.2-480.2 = 2.88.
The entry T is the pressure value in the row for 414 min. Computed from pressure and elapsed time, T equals 3.18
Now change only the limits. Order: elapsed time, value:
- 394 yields 3.11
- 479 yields 2.71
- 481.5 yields 2.45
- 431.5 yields 3.29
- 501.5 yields 3.22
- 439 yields 3.19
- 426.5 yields 3.16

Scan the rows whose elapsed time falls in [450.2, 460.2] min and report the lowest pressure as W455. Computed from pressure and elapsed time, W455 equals 3.27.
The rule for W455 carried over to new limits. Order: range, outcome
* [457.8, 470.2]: 3.26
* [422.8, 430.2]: 3.16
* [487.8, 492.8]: 2.92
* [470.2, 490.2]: 2.45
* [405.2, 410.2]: 3.18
